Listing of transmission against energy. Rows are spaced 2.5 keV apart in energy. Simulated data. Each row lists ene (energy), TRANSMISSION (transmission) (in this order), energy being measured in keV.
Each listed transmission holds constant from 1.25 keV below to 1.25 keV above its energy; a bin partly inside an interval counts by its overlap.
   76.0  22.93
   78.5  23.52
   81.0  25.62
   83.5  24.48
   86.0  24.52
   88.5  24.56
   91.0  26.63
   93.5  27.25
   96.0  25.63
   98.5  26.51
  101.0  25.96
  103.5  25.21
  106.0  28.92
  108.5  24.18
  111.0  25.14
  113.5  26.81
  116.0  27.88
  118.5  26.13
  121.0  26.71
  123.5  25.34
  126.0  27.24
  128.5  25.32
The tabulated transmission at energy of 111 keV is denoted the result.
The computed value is 25.14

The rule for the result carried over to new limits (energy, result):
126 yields 27.24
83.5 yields 24.48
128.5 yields 25.32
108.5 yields 24.18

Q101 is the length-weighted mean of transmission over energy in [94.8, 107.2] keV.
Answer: 26.4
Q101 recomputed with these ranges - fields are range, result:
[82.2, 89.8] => 24.5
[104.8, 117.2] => 26.6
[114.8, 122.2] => 26.9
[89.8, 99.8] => 26.5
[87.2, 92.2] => 25.6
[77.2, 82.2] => 24.5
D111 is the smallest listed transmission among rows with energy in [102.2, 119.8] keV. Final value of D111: 24.18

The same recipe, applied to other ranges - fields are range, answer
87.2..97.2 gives 24.56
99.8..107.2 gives 25.21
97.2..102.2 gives 25.96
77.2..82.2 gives 23.52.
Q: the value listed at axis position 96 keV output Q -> 25.63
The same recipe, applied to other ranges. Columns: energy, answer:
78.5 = 23.52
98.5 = 26.51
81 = 25.62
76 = 22.93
